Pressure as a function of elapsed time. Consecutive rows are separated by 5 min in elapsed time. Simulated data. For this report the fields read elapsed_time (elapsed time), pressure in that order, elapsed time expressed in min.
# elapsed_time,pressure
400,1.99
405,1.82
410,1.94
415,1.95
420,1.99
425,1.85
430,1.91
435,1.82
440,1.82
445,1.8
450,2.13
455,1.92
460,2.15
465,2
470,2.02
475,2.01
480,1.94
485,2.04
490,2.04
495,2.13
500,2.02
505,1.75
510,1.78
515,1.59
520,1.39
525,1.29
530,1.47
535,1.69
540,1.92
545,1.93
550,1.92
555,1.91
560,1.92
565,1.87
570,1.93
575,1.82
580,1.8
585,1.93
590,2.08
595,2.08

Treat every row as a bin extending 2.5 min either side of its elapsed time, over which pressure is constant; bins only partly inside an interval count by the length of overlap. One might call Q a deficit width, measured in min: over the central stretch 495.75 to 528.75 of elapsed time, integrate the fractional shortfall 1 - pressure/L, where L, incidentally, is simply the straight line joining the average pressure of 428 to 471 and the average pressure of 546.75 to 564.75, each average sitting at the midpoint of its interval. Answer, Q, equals 4.6 min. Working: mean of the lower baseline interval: 1.95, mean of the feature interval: 1.66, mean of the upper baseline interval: 1.91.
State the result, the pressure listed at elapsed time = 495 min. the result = 2.13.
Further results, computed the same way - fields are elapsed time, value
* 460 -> 2.15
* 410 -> 1.94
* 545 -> 1.93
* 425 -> 1.85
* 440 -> 1.82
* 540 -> 1.92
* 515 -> 1.59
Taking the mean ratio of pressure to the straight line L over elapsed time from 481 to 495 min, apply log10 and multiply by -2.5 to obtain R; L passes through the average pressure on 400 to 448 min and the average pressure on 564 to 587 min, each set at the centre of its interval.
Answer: -0.09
